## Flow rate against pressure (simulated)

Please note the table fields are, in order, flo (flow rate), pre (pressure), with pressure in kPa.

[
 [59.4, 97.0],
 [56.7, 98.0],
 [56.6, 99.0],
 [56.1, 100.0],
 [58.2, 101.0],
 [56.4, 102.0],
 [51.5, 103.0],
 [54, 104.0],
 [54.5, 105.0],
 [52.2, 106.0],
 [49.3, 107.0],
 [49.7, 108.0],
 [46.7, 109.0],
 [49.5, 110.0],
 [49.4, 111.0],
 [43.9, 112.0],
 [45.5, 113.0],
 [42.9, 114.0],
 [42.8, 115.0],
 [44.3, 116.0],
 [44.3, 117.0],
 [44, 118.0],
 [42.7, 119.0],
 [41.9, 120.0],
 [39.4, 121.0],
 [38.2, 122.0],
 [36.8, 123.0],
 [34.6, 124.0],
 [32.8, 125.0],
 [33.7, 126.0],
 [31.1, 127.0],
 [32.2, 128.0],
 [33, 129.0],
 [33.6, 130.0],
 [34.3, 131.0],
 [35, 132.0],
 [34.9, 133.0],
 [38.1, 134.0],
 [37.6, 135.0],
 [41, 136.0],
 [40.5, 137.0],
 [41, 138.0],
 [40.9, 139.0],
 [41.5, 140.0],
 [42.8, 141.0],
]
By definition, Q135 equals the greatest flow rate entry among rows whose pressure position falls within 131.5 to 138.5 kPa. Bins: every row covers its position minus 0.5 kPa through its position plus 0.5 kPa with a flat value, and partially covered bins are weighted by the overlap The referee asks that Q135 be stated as 41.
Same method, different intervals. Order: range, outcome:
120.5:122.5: 39.4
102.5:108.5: 54.5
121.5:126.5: 38.2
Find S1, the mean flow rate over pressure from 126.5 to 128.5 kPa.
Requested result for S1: 31.7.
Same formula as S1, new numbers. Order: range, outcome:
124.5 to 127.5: 32.5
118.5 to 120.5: 42.3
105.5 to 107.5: 50.8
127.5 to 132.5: 33.6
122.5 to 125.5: 34.7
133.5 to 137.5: 39.3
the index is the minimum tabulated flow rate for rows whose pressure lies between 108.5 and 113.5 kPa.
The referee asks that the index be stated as 43.9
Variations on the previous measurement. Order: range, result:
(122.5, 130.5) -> 31.1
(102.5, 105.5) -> 51.5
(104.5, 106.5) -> 52.2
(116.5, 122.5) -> 38.2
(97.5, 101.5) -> 56.1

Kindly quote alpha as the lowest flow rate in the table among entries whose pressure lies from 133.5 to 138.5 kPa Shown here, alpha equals 37.6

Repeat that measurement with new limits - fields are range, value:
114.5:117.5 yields 42.8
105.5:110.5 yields 46.7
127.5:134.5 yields 32.2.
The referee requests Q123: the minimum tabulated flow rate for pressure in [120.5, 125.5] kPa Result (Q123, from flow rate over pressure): 32.8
